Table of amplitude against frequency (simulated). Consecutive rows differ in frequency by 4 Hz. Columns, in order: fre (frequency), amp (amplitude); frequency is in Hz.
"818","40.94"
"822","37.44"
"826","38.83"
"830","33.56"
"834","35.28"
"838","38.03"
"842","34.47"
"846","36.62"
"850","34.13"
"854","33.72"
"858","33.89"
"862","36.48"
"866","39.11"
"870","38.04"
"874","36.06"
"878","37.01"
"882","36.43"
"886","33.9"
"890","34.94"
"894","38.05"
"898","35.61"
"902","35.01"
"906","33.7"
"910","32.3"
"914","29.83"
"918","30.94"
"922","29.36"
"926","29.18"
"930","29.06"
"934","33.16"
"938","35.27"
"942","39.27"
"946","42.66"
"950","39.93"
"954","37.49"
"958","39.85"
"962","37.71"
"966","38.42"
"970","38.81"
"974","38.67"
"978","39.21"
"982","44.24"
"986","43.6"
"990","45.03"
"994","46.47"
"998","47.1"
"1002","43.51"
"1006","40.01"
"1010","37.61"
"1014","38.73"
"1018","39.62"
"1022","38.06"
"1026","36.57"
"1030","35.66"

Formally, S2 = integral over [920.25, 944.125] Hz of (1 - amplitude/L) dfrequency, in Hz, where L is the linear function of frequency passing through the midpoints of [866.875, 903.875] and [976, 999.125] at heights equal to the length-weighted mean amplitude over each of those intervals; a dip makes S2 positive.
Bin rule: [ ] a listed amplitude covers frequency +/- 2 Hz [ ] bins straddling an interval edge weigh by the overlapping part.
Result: 4.3 Hz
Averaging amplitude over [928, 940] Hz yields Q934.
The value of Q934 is 32.5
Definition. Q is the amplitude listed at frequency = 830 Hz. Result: 33.56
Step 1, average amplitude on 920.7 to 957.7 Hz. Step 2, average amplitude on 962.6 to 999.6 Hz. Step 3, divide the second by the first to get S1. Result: 1.2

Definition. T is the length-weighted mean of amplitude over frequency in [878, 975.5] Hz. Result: 35.4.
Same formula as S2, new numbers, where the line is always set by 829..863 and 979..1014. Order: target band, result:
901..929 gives 5.4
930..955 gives 1.8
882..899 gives 0.8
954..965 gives 0.7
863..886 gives -0.2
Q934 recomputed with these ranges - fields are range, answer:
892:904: 36.2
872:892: 35.7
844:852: 35.4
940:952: 40.6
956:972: 38.7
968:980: 38.9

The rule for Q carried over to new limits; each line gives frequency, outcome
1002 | 43.51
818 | 40.94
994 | 46.47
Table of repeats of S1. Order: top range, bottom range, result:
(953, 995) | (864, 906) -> 1.12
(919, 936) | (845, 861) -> 0.87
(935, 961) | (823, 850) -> 1.08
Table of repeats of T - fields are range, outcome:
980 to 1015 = 43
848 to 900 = 36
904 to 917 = 31.9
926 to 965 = 36.8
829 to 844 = 35.5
